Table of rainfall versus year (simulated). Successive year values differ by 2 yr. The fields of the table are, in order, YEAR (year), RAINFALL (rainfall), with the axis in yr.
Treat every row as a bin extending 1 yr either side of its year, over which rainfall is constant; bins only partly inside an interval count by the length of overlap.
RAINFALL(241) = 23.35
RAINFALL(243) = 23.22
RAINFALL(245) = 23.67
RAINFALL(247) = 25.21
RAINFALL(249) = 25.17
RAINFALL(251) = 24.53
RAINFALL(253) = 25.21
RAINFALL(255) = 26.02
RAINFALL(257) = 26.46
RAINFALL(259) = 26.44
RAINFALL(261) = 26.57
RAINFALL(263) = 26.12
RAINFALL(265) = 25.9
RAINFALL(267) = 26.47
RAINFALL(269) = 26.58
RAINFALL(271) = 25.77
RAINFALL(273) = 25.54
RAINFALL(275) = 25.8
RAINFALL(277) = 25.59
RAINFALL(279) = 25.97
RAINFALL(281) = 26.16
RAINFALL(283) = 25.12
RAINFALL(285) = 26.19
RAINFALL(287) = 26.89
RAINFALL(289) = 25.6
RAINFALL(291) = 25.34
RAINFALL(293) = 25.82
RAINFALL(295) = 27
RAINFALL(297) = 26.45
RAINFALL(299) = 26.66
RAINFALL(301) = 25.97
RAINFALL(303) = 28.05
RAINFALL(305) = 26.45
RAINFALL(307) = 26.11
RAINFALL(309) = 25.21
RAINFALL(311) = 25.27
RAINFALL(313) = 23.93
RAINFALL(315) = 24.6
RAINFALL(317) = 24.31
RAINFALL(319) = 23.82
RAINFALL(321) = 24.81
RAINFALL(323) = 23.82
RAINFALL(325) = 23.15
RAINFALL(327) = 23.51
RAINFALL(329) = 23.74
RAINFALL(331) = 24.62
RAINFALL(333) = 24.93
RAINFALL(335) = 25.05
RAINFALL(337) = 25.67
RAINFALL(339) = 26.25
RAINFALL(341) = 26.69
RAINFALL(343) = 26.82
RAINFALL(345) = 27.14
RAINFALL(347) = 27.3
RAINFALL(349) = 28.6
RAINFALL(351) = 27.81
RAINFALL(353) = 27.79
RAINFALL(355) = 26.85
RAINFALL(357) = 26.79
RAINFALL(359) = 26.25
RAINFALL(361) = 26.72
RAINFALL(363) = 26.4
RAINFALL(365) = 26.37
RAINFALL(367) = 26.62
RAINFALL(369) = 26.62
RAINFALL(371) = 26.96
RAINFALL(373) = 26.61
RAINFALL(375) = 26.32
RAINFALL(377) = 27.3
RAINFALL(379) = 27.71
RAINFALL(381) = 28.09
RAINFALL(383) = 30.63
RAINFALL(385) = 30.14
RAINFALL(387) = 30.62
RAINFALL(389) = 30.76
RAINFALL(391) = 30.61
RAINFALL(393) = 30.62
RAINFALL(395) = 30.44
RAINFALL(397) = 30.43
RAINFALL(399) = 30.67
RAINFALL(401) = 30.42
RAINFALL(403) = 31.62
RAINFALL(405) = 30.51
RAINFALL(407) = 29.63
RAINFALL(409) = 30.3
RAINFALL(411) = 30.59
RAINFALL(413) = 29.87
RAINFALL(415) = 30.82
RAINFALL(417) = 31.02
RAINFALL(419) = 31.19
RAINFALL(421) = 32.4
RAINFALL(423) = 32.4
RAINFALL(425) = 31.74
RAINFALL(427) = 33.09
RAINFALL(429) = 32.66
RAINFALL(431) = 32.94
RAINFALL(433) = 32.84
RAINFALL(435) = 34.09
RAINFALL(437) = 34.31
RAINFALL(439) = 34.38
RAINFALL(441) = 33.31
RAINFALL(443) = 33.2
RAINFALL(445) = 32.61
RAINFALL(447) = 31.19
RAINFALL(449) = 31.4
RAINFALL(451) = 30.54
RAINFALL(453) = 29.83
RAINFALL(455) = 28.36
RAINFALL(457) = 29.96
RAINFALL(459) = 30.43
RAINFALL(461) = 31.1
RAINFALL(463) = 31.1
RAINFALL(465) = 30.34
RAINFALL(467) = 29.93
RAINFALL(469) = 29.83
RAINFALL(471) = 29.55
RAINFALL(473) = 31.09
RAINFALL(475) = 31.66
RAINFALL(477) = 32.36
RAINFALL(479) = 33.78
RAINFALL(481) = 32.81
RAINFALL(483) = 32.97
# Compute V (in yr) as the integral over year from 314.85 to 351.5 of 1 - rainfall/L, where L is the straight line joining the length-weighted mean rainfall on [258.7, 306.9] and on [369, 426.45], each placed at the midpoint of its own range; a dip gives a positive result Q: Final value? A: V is 3.3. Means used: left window 26.2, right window 30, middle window 25.4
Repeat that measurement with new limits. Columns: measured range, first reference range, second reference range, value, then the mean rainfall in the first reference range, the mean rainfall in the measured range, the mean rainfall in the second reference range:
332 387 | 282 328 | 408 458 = 2.0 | 25.4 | 27.1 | 31.8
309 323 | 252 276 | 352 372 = 1.0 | 26.1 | 24.5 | 26.7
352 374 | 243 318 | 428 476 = 1.4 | 25.8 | 26.7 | 31.5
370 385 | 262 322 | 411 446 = 1.1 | 25.8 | 27.8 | 32.5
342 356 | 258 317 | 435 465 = 0.3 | 26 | 27.5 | 31.6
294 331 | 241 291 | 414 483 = 2.7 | 25.6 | 25.1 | 31.7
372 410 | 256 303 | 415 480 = 0.2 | 26.1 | 29.7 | 31.7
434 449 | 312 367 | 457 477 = -1.8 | 25.7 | 33.2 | 30.6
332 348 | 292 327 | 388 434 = 0.5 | 25.3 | 26.2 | 31.2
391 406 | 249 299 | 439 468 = -0.6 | 26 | 30.7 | 31.1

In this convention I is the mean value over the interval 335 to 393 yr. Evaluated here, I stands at 27.6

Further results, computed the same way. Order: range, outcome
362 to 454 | 30.5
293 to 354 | 25.7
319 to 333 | 24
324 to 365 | 26.1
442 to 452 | 31.8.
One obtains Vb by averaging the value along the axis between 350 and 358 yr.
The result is 27.3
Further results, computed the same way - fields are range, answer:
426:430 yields 32.9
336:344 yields 26.4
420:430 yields 32.5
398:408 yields 30.6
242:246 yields 23.4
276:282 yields 25.9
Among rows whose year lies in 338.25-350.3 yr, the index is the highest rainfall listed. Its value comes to 28.6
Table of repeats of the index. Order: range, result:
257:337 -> 28.05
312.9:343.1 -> 26.82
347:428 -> 33.09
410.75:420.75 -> 31.19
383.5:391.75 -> 30.76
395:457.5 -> 34.38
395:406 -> 31.62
